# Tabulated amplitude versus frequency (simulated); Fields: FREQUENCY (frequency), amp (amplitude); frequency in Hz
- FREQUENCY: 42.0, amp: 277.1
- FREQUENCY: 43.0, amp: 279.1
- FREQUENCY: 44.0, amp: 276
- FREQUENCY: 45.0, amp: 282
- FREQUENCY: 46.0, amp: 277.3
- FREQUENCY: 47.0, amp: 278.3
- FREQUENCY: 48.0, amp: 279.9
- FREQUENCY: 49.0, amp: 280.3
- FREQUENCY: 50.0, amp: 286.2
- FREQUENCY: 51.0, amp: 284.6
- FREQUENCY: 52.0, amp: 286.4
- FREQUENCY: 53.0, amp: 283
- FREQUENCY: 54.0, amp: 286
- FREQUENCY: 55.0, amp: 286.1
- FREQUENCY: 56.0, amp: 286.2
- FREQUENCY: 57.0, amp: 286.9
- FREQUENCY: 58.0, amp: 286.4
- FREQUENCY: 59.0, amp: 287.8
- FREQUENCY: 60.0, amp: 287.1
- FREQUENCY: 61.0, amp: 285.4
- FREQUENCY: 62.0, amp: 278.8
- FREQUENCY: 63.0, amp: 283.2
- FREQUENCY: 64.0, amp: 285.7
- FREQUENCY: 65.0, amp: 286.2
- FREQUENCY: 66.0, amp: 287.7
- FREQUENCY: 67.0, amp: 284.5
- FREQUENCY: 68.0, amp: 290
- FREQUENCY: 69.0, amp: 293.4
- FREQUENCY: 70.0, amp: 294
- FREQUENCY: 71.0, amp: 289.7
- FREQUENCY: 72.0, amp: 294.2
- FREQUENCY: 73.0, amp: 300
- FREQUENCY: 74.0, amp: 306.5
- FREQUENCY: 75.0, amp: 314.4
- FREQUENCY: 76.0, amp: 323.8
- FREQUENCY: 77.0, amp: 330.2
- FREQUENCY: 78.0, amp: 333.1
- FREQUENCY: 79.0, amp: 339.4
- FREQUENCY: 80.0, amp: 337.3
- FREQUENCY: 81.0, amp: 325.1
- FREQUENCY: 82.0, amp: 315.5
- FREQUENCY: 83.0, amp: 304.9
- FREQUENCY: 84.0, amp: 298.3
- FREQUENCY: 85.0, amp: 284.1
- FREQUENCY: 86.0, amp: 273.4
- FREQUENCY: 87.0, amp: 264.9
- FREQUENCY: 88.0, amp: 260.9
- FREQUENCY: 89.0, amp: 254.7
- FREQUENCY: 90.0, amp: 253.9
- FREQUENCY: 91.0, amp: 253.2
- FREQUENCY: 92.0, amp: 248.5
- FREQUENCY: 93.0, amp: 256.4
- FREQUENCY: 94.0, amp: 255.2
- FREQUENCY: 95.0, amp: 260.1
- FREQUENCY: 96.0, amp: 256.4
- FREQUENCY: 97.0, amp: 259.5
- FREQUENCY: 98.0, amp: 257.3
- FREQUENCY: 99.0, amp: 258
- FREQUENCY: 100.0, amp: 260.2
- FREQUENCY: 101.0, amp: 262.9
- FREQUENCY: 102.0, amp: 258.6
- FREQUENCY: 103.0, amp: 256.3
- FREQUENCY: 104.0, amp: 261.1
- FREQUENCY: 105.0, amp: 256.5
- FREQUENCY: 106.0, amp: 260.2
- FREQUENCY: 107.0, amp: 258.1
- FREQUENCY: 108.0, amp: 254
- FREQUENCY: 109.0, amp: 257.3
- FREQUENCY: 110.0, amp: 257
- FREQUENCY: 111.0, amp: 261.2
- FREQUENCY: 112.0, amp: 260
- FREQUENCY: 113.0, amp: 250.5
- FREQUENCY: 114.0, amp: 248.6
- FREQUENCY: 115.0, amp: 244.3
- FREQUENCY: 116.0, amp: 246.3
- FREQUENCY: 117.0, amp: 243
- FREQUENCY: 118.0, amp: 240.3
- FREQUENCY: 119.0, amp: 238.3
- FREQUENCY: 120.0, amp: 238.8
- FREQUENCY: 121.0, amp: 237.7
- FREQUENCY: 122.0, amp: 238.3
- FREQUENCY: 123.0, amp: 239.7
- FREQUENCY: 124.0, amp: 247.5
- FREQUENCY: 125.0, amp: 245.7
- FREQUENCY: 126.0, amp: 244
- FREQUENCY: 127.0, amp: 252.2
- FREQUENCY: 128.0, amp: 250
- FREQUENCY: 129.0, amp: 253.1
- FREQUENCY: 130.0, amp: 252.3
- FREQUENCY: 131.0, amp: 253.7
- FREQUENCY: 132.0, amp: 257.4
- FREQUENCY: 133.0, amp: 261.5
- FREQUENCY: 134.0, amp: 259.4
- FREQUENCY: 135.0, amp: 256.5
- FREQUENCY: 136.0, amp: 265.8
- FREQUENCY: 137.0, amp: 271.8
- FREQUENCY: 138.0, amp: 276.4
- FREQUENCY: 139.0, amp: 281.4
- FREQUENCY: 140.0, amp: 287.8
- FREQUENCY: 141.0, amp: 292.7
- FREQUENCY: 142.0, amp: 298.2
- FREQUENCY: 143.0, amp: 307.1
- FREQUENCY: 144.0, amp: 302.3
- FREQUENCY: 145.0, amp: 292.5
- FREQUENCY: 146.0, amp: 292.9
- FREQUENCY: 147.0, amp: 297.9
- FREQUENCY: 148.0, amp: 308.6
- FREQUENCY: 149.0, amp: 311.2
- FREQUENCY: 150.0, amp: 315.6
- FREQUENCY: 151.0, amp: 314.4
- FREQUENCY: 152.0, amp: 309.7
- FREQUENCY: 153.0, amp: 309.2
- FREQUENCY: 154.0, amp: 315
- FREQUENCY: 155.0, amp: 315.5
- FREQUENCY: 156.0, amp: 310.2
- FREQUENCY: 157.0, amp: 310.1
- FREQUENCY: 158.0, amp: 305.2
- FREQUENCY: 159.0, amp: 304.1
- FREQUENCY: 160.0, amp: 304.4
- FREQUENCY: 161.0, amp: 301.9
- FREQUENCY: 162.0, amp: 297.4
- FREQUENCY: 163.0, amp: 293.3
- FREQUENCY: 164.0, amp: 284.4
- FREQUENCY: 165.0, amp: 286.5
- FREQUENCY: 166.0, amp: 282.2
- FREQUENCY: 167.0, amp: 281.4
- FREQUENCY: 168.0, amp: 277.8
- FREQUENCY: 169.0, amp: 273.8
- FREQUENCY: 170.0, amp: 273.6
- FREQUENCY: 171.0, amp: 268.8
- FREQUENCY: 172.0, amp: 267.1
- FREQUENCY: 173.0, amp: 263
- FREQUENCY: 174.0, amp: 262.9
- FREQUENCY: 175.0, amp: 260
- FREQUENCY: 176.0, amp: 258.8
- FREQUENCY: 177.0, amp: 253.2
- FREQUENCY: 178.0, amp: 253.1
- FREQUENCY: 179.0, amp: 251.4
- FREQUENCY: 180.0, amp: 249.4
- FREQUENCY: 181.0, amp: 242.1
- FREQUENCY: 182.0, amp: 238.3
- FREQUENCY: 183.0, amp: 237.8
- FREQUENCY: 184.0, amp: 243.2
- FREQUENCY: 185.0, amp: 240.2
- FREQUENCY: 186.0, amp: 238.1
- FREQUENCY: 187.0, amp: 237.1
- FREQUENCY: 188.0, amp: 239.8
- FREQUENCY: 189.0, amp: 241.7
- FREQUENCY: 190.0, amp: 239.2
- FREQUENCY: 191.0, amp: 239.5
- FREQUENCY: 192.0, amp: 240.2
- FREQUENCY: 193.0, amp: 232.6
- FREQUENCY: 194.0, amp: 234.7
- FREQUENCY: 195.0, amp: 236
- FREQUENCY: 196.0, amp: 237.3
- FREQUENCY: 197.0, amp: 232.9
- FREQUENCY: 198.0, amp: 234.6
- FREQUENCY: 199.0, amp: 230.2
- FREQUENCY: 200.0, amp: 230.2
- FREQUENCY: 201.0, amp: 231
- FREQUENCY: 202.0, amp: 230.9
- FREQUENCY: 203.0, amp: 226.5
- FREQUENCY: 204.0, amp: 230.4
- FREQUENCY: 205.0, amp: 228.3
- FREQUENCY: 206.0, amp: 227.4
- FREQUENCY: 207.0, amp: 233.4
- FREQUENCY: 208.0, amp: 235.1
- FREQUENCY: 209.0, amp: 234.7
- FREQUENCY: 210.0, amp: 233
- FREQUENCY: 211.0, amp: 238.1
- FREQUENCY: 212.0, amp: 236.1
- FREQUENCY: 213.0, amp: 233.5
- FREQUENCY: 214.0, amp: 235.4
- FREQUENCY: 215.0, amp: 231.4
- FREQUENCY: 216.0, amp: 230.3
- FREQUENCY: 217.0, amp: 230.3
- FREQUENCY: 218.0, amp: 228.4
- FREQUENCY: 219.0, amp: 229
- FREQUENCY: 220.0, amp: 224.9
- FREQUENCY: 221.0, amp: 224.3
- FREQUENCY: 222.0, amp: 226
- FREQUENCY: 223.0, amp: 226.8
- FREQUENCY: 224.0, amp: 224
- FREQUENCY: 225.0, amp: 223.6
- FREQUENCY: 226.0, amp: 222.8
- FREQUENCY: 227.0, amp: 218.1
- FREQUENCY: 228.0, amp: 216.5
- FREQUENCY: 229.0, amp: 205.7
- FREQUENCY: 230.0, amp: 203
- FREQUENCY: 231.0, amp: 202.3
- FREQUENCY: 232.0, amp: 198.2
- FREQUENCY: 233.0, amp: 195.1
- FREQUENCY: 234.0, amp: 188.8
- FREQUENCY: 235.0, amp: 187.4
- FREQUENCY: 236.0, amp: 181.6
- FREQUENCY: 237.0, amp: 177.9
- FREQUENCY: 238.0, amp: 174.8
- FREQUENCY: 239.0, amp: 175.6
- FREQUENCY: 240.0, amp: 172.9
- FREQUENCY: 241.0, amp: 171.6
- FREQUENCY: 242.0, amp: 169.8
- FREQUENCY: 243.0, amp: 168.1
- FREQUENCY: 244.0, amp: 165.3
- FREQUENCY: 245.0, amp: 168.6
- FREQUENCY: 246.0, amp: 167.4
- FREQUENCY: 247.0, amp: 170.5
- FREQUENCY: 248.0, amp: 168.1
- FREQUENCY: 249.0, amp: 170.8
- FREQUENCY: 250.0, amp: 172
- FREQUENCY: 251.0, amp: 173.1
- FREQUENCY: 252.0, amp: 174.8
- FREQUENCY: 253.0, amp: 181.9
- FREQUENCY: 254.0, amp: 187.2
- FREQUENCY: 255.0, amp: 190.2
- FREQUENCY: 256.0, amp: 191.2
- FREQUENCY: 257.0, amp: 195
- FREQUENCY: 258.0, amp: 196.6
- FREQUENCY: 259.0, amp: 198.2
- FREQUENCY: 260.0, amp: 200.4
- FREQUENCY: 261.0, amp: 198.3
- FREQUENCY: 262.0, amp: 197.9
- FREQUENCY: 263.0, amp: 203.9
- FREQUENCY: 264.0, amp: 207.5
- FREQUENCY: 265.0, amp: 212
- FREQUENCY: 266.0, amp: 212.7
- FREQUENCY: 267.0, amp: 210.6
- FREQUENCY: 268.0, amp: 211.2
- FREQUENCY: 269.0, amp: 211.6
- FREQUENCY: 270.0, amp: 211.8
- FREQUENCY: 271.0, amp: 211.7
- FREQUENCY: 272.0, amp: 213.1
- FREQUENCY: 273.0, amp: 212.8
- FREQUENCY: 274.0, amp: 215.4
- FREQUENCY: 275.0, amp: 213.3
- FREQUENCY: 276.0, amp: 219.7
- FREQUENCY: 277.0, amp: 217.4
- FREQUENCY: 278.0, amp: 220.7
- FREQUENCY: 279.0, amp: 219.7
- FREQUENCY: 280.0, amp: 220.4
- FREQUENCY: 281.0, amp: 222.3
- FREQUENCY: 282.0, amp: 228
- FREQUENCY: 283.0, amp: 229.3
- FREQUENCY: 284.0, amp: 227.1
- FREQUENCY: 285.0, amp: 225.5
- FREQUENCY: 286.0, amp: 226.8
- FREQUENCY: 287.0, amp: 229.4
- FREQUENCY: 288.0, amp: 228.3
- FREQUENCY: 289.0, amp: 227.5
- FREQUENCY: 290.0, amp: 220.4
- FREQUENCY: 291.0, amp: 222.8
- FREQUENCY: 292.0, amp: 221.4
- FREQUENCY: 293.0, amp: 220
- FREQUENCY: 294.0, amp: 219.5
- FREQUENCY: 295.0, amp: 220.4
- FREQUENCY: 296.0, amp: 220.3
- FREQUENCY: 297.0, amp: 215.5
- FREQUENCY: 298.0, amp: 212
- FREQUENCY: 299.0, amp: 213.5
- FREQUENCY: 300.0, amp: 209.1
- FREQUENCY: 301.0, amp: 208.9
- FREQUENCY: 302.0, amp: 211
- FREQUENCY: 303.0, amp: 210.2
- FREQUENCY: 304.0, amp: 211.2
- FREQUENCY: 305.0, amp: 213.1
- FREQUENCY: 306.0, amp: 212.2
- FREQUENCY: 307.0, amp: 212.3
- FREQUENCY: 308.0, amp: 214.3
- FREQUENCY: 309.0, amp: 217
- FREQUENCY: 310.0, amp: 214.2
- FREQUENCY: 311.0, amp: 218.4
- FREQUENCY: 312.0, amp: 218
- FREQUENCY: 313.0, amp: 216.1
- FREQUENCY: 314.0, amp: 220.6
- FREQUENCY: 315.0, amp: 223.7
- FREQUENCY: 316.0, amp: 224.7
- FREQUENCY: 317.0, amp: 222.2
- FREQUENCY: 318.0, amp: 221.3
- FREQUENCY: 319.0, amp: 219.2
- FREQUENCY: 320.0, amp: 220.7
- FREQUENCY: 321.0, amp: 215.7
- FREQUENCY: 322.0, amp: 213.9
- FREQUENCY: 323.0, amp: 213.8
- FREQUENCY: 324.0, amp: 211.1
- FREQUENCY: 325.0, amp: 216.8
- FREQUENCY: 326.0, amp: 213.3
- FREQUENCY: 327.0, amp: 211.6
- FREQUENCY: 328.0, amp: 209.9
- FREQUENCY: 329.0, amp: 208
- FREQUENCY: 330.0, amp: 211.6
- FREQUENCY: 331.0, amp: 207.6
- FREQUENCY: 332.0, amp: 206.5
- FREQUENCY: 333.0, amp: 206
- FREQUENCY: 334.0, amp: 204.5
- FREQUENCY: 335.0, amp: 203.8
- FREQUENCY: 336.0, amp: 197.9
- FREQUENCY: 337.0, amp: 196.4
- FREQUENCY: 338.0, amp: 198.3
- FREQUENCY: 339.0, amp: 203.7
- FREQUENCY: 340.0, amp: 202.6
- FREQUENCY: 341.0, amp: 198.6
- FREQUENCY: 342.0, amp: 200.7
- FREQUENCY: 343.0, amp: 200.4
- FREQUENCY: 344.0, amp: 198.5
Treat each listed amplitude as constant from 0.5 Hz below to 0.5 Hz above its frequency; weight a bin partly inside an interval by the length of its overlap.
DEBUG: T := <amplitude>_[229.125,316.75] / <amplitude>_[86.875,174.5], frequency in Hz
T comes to 0.75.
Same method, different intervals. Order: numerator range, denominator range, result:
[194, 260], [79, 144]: 0.79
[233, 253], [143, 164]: 0.57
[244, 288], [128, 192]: 0.74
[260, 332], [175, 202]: 0.90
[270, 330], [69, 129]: 0.81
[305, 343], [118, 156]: 0.77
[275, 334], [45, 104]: 0.77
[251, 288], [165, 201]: 0.84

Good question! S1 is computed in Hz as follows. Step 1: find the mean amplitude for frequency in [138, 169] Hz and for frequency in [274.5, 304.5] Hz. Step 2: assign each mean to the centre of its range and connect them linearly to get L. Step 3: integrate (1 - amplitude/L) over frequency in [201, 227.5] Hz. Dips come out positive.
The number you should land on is 3.4 Hz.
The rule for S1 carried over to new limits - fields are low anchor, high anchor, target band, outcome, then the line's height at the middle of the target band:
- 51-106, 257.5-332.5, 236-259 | 5.3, 230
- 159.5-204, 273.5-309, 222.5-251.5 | 5.9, 236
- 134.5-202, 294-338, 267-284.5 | 0.8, 229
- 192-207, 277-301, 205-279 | 7.3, 227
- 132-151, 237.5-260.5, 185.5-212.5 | -0.6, 229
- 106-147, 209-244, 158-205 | -4.5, 232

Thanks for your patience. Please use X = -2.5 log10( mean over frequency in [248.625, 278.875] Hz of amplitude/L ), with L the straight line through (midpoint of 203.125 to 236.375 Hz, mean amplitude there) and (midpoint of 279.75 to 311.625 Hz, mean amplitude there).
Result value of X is 0.09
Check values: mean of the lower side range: 221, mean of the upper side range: 219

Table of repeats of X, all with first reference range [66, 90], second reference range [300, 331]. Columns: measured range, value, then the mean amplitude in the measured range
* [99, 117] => 0.13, 256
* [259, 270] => 0.13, 206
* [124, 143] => 0.06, 265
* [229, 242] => 0.29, 186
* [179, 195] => 0.09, 240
